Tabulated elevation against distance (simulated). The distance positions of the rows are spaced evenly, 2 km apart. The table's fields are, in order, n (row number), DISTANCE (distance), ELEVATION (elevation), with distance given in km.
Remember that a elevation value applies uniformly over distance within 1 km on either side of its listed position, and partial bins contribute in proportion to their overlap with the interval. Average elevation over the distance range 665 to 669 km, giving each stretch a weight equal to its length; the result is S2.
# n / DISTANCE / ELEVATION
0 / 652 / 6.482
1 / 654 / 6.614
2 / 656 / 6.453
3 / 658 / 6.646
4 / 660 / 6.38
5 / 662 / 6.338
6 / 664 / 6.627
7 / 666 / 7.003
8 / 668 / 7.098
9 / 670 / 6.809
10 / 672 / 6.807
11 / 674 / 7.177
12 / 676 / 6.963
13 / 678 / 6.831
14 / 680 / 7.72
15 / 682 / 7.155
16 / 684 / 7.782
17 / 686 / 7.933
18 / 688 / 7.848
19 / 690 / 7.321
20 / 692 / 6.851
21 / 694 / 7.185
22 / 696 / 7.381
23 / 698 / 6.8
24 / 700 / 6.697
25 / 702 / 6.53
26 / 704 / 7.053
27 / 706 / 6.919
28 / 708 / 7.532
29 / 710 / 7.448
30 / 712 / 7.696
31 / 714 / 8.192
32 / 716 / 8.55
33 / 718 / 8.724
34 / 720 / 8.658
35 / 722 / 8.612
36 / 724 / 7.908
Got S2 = 7.05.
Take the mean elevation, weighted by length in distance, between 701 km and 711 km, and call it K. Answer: 7.1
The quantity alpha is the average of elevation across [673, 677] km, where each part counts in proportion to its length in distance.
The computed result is 7.07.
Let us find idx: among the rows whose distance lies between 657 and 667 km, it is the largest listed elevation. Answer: 7.003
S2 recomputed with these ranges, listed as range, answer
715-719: 8.64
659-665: 6.45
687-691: 7.58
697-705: 6.77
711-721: 8.36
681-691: 7.61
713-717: 8.37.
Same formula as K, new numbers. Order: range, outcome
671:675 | 6.99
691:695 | 7.02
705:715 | 7.56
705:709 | 7.23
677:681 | 7.28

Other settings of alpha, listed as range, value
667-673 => 6.9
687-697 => 7.32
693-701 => 7.02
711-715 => 7.94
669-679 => 6.92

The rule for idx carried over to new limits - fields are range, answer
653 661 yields 6.646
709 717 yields 8.55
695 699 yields 7.381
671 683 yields 7.72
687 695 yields 7.848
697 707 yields 7.053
